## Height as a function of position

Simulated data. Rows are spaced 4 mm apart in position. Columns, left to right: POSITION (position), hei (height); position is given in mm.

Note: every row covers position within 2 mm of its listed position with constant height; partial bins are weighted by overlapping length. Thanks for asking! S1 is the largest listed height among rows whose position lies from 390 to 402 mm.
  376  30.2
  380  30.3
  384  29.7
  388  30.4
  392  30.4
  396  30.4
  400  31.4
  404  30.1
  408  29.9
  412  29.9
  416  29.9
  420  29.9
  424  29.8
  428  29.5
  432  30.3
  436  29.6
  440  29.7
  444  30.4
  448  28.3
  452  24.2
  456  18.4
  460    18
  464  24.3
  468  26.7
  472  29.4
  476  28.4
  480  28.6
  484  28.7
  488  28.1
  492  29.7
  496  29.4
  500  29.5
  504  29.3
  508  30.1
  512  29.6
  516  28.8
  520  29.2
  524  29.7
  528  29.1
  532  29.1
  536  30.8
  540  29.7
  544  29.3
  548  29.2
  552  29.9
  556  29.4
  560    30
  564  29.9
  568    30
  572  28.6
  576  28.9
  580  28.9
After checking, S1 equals 31.4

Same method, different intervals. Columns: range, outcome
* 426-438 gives 30.3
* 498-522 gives 30.1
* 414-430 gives 29.9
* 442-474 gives 30.4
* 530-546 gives 30.8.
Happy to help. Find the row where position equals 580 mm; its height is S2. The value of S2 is 28.9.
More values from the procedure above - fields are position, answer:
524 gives 29.7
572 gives 28.6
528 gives 29.1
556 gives 29.4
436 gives 29.6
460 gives 18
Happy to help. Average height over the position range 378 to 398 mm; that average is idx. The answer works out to 30.2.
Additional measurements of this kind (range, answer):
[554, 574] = 29.6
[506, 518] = 29.5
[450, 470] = 22.3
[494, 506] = 29.4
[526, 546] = 29.6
